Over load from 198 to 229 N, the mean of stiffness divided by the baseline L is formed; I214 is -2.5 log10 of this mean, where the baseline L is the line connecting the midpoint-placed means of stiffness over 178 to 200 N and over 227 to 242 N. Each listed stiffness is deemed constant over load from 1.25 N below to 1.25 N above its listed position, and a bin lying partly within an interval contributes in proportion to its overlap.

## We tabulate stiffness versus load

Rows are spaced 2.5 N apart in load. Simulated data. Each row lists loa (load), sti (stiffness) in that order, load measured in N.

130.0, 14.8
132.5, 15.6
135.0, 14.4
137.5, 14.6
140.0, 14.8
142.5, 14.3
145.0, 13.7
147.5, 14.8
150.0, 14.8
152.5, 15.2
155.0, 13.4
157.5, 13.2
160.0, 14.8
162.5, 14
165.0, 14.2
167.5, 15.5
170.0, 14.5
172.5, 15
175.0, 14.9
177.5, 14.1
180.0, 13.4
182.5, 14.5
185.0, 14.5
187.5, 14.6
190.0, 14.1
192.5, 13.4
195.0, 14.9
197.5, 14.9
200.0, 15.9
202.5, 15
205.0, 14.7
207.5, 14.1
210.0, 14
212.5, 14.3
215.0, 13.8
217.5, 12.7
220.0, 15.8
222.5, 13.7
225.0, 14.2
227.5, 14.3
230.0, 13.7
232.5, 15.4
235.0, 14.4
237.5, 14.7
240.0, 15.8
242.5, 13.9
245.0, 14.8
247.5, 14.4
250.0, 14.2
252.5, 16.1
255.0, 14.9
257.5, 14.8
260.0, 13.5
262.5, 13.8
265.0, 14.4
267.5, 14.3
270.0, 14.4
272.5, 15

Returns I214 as 0.01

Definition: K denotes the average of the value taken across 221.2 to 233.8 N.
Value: 14.3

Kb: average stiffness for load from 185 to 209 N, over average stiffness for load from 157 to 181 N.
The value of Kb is 1.01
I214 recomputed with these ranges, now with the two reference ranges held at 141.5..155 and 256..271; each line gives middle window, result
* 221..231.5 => 0.02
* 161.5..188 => -0.01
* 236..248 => -0.04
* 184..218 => 0.00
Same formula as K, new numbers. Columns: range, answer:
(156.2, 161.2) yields 14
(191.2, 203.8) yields 14.8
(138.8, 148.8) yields 14.4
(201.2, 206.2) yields 14.9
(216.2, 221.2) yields 14.2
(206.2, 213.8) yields 14.1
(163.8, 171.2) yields 14.7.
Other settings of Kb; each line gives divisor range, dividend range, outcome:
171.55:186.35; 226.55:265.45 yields 1.01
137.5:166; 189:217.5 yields 1.01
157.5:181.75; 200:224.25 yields 0.99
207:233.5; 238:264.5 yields 1.03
